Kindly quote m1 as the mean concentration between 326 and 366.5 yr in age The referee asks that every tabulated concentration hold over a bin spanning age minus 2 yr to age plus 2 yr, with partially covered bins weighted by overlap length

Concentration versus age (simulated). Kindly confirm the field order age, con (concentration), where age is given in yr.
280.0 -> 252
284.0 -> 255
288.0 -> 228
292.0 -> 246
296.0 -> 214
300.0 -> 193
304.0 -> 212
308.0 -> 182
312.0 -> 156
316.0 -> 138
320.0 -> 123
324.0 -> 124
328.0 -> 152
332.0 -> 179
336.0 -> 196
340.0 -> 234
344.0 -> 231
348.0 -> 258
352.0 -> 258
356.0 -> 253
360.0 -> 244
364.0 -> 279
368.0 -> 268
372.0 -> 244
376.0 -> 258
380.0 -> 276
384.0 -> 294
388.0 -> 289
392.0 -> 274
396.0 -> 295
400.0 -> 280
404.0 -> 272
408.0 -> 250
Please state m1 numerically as 229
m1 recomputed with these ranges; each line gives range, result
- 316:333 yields 142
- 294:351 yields 186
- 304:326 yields 151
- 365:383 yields 264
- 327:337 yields 176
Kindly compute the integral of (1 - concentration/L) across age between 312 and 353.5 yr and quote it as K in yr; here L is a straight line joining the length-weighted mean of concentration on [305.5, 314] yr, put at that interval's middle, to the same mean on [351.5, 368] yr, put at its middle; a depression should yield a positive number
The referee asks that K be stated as 5.5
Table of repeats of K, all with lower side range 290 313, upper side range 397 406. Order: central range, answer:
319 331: 4.51 yr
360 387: -1.23 yr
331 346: 1.21 yr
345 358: -0.77 yr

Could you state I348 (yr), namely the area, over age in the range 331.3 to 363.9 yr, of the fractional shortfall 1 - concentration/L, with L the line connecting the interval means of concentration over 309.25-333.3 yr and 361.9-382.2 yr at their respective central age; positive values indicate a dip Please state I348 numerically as -4.6 yr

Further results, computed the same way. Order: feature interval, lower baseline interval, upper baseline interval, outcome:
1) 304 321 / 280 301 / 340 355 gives 5.6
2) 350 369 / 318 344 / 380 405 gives -3.0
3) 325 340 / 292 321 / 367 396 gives 2.4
